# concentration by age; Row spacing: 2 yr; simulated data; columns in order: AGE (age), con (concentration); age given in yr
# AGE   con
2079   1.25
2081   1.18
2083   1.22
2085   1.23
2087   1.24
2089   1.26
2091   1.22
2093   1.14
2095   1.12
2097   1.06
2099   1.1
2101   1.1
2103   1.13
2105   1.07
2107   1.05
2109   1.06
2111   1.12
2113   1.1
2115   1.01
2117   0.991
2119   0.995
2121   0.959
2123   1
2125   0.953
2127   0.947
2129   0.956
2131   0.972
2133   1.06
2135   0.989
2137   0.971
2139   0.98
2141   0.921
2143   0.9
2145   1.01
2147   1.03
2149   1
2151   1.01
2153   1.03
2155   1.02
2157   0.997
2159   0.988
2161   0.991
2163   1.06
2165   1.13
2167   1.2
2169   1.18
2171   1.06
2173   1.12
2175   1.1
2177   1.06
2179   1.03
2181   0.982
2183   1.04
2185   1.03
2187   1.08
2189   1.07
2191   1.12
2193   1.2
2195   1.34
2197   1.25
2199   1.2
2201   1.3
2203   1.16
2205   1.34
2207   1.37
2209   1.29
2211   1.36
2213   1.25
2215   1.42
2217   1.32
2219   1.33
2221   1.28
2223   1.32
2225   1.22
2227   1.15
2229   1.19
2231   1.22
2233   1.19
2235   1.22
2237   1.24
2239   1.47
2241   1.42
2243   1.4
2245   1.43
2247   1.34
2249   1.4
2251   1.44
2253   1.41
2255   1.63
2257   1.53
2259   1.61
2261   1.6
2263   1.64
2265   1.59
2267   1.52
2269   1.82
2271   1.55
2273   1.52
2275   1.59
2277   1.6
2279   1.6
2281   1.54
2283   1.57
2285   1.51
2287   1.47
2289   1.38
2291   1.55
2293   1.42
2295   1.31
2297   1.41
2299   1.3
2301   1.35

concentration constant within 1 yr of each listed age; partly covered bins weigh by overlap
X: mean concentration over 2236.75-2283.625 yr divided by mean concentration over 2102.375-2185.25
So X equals 1.48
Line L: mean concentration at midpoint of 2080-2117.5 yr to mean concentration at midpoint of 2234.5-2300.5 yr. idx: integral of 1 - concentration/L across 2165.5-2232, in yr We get 7.08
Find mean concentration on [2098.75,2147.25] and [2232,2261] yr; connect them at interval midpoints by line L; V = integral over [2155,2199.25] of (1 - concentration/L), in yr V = 3.4 yr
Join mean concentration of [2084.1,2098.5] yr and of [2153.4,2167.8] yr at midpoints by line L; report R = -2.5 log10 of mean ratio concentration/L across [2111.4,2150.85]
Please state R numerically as 0.12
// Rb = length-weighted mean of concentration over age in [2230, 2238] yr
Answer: 1.22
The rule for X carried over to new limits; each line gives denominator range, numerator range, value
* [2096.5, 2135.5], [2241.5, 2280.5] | 1.49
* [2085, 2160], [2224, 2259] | 1.30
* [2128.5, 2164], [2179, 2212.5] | 1.20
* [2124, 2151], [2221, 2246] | 1.32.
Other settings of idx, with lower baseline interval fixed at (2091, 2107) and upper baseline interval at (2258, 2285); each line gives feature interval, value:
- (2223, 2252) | 3.7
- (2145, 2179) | 6.0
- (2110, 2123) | 1.4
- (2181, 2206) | 3.7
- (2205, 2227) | 1.9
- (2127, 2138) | 2.0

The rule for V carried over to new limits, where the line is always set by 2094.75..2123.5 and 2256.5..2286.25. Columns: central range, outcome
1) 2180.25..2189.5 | 1.87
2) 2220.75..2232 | 1.66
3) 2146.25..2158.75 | 1.94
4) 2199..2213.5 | 0.88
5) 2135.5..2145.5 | 1.76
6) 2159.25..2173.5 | 1.66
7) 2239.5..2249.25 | 0.63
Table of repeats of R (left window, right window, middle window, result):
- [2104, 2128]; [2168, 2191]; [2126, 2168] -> 0.04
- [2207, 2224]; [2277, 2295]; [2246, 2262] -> -0.06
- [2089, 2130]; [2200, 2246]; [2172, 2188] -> 0.15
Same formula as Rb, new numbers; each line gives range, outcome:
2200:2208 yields 1.29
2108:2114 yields 1.09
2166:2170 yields 1.19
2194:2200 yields 1.26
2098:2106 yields 1.1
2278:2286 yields 1.56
